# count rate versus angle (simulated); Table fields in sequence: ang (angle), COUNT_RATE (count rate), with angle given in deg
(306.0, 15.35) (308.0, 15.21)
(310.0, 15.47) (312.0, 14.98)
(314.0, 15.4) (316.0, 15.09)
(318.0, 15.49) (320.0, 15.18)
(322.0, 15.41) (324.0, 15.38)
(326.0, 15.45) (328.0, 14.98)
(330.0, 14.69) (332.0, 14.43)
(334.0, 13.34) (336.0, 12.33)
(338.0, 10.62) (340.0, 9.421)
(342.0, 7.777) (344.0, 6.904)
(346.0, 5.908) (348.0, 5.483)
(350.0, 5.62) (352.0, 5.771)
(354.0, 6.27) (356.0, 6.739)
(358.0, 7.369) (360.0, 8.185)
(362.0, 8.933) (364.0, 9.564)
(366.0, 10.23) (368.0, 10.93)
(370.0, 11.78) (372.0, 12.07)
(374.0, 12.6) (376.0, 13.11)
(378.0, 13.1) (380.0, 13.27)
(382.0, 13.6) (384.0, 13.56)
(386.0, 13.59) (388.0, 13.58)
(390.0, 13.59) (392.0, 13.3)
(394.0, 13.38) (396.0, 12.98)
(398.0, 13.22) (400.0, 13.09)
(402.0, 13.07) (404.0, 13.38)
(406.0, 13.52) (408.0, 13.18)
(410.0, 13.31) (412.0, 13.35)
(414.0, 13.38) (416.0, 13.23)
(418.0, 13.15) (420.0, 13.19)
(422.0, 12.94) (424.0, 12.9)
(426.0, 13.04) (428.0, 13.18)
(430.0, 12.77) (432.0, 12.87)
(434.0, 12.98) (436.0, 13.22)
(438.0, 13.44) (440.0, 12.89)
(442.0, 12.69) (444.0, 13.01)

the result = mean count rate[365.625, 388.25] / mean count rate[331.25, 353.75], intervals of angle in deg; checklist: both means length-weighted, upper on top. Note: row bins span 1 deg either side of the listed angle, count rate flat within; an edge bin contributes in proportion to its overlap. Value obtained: 1.45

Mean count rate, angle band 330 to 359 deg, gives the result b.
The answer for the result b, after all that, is 8.64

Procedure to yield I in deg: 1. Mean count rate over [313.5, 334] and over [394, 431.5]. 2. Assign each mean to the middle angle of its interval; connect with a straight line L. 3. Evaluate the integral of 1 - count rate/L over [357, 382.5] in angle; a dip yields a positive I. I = 5.38 deg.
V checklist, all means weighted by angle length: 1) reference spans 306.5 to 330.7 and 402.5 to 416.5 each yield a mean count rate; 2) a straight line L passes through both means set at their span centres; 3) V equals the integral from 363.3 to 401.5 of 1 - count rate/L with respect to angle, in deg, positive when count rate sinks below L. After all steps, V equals 3.3 deg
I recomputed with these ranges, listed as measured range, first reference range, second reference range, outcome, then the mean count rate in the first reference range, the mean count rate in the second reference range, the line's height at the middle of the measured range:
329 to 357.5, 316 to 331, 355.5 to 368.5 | 7.7 deg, 15.2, 8.85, 12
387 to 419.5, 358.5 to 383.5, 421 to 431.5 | -2.6 deg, 11.4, 13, 12.3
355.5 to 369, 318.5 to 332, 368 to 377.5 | 4.1 deg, 15.1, 12.3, 12.9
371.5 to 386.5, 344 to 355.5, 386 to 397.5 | -2.8 deg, 5.95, 13.4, 11.1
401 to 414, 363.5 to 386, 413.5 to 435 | -0.5 deg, 12.3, 13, 12.8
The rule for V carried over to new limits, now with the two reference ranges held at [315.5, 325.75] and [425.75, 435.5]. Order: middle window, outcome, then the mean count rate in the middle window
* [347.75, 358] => 5.9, 6.15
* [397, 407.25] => 0.2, 13.3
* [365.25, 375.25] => 1.9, 11.6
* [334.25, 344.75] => 3.6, 9.75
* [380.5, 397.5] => 0.5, 13.4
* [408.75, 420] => 0.0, 13.3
